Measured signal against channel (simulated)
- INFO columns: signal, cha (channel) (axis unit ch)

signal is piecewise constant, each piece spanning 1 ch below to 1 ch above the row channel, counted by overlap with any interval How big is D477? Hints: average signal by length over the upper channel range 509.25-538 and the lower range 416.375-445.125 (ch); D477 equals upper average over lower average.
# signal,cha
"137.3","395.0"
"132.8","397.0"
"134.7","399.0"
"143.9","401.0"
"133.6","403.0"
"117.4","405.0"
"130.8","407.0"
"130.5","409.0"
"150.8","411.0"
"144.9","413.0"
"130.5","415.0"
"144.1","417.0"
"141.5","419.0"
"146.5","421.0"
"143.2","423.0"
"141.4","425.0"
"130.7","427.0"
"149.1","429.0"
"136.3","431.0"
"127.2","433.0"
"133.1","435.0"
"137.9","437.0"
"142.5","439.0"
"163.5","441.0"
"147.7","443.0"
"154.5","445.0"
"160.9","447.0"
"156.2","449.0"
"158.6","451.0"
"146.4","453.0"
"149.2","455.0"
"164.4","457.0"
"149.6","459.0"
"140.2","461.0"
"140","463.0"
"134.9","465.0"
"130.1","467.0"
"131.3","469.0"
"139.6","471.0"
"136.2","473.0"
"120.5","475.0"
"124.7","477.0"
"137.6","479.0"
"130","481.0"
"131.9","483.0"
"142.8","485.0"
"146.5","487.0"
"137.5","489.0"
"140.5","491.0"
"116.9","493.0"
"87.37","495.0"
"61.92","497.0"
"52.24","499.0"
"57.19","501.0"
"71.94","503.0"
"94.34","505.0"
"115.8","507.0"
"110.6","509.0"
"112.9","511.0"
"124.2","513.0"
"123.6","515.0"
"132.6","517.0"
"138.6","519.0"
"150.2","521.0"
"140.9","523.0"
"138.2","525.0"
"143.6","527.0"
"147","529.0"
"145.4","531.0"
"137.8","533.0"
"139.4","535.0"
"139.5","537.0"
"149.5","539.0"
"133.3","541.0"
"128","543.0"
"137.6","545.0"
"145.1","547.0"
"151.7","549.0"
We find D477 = 1.0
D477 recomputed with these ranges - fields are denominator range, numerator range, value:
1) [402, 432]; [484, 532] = 0.85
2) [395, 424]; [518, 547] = 1.02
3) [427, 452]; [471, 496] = 0.89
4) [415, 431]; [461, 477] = 0.94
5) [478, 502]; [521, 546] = 1.26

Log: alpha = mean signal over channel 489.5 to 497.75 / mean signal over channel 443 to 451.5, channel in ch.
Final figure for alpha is 0.7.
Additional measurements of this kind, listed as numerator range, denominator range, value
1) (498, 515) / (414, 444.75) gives 0.67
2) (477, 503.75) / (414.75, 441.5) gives 0.78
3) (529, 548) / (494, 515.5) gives 1.53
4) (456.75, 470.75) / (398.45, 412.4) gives 1.04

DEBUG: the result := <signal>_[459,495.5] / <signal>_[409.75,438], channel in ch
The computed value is 0.9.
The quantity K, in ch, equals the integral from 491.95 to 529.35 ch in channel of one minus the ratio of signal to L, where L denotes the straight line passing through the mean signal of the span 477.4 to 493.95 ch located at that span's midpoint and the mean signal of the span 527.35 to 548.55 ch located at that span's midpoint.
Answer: 7.3 ch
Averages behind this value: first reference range 135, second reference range 141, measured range 111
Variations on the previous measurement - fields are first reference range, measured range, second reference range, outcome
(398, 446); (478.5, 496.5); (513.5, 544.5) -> 1.5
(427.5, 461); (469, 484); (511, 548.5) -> 1.3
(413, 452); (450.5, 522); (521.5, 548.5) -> 9.2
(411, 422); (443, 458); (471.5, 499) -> -2.6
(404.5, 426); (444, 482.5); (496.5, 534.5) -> -4.2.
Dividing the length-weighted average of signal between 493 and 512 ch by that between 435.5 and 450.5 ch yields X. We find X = 0.6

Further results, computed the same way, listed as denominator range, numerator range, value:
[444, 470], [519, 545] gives 0.96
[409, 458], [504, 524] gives 0.85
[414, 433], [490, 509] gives 0.64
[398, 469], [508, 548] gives 0.95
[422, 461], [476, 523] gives 0.79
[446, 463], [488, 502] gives 0.61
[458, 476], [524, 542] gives 1.04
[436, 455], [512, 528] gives 0.90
